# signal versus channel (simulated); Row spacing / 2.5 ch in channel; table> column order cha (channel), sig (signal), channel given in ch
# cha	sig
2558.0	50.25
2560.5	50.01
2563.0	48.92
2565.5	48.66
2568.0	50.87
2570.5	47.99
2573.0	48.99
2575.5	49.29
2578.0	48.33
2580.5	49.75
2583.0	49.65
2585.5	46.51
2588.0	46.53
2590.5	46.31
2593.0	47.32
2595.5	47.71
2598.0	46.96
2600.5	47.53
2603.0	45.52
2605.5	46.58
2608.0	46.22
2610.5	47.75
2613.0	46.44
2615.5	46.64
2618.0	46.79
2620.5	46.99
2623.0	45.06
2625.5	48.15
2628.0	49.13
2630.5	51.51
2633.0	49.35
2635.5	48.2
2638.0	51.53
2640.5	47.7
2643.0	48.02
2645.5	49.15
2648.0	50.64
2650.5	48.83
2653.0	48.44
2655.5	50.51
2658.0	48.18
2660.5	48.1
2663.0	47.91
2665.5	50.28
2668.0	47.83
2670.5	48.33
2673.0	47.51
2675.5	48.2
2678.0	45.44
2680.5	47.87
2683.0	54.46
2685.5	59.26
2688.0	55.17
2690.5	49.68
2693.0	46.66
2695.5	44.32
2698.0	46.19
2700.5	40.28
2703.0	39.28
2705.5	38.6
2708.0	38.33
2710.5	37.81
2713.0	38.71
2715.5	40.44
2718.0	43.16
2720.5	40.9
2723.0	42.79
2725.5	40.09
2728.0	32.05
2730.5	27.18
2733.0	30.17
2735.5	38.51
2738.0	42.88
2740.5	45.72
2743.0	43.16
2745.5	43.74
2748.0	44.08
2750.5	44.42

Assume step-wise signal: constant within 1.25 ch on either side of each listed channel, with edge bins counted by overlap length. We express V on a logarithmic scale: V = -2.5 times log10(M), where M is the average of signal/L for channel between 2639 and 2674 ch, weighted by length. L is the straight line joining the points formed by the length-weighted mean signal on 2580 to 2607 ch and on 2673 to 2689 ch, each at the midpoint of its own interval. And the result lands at 0.03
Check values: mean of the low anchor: 47.2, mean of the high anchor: 51.3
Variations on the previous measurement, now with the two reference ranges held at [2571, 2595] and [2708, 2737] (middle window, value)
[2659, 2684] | -0.17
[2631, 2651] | -0.13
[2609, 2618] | -0.03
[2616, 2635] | -0.08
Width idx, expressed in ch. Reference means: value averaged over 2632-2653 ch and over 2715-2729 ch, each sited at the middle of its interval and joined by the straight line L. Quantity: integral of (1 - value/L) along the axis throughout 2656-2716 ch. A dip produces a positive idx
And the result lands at -2.9 ch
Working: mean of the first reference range 49.1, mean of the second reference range 40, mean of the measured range 46.3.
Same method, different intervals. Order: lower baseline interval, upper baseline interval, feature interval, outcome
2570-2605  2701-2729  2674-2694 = -4.6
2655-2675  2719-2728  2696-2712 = 1.0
